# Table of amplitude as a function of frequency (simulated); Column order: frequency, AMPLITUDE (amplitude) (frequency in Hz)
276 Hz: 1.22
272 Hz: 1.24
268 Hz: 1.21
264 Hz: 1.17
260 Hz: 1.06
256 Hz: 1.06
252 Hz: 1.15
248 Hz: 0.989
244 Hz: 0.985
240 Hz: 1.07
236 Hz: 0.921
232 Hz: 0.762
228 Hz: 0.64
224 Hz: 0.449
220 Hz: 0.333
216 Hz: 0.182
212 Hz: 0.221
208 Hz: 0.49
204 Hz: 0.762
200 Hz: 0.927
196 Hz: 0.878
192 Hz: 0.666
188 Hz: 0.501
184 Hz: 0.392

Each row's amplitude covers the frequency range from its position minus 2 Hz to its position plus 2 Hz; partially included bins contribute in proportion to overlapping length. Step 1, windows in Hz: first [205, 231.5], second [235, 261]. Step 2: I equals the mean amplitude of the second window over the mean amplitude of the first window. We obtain 2.5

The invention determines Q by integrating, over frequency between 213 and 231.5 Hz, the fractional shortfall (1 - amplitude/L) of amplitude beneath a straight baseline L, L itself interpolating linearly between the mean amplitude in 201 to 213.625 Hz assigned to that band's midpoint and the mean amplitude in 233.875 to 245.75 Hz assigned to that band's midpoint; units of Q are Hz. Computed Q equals 8.4 Hz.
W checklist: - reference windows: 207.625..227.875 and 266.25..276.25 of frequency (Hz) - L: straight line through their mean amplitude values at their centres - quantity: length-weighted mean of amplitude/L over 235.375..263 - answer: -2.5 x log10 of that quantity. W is -0.23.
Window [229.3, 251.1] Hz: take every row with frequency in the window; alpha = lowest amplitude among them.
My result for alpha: 0.762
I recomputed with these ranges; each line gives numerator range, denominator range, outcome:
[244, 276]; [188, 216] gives 1.83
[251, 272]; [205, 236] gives 2.37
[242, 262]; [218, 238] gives 1.69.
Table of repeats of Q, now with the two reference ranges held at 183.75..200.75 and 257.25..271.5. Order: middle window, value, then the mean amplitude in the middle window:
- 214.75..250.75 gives 9.1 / 0.724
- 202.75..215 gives 5.2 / 0.449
